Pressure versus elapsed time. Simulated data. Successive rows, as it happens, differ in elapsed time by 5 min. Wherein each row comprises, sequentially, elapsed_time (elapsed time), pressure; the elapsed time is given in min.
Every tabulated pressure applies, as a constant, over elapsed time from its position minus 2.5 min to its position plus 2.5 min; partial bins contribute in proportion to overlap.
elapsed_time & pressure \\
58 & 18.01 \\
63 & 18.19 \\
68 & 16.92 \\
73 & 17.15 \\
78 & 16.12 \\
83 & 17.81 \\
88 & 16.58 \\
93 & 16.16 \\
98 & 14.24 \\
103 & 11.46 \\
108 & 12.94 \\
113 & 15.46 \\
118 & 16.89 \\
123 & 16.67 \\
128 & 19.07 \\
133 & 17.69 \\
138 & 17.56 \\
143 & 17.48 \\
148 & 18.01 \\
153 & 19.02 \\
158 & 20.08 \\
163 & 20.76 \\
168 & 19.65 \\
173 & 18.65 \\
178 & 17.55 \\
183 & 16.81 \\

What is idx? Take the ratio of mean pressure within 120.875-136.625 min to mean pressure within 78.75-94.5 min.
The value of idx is 1.1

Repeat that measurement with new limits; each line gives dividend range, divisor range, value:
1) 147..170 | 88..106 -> 1.37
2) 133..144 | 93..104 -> 1.27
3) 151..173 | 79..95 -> 1.18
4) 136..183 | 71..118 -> 1.21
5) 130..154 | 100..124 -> 1.23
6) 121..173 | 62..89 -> 1.09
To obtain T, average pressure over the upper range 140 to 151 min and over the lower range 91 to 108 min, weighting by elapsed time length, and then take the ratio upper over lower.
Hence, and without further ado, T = 1.3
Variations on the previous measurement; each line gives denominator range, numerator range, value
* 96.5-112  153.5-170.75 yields 1.53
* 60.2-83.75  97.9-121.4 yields 0.83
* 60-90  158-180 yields 1.12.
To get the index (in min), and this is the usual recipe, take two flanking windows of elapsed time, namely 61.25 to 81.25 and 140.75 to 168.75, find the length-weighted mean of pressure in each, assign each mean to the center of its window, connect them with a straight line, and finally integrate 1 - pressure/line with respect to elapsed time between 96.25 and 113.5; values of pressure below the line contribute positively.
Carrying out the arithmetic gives 4.5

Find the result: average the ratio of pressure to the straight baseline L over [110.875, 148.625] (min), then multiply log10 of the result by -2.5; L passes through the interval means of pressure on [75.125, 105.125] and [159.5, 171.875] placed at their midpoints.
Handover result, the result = 0.032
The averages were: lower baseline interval 15.5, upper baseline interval 20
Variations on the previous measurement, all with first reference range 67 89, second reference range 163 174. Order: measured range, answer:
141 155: 0.048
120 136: 0.038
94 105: 0.296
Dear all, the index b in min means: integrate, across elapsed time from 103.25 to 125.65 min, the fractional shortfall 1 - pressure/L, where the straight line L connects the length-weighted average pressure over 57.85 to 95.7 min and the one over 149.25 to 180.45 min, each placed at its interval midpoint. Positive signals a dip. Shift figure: 3.6 min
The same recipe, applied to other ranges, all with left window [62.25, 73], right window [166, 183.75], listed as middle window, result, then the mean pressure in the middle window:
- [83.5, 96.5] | 0.8 min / 16.4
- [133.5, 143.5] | 0.2 min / 17.6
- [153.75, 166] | -1.4 min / 20.2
